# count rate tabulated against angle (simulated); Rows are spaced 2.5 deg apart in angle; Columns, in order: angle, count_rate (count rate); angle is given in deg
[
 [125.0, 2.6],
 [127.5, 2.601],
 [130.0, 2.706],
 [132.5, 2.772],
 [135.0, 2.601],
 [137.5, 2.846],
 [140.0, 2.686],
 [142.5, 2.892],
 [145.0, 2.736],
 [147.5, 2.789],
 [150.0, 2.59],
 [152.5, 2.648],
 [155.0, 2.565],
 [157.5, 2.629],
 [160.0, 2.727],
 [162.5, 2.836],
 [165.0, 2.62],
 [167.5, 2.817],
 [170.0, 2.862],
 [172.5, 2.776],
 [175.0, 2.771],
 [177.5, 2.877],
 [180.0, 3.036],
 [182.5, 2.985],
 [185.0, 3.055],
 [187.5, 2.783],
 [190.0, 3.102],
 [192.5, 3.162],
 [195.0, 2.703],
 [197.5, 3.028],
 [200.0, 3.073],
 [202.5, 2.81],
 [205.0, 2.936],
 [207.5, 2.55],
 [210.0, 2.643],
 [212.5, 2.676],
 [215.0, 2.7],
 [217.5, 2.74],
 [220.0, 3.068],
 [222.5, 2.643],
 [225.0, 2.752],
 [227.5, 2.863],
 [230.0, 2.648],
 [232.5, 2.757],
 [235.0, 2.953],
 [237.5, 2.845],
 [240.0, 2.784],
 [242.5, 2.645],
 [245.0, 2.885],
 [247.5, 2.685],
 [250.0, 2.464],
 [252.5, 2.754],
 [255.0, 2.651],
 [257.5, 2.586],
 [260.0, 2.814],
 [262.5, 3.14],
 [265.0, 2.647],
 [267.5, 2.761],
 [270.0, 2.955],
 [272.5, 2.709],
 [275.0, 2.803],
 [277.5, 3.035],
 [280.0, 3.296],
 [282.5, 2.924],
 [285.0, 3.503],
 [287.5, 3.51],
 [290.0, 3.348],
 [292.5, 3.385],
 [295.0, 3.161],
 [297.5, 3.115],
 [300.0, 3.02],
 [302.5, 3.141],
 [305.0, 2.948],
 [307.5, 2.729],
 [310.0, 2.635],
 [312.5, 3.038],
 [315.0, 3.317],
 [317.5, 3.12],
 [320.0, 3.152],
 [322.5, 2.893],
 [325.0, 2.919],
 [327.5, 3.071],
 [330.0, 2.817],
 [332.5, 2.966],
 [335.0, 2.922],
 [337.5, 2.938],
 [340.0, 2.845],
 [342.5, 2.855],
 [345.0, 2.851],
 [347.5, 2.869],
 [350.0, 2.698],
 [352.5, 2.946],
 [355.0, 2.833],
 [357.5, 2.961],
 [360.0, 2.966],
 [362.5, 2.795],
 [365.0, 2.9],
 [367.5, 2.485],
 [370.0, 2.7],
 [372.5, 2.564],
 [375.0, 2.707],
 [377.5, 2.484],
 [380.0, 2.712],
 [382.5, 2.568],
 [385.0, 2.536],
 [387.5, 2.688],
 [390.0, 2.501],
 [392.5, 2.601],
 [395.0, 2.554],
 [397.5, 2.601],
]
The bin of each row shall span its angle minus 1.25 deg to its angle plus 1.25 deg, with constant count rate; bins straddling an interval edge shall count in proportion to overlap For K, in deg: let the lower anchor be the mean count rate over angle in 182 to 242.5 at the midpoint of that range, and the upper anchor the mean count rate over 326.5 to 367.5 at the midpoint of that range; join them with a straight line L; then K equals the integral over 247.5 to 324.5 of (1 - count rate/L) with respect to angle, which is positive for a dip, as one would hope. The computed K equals -3.2 deg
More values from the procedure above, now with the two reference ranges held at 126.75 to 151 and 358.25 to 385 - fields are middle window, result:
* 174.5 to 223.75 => -2.8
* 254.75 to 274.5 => -0.6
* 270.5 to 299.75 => -4.9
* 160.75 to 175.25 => -0.3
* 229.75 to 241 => -0.4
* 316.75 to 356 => -3.3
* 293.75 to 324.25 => -3.7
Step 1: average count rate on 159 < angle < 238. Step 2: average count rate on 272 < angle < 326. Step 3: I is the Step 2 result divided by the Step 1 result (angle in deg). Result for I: 1.09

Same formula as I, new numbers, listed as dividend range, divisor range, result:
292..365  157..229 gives 1.04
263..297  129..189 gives 1.11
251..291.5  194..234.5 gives 1.06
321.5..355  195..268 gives 1.04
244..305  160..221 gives 1.04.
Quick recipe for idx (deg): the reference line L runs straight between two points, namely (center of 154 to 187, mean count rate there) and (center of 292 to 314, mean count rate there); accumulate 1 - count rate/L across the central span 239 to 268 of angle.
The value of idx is 2.0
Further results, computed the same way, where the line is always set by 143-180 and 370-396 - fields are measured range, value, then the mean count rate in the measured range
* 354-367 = -1.3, 2.87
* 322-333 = -1.3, 2.93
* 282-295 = -3.3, 3.34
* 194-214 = -0.6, 2.8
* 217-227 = -0.4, 2.81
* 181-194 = -1.4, 3.01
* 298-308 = -1.3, 2.99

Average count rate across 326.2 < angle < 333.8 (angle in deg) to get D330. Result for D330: 2.95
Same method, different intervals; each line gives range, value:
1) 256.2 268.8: 2.79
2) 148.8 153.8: 2.62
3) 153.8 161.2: 2.64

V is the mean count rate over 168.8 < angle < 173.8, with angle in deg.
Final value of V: 2.82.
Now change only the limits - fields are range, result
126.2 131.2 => 2.65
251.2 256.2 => 2.7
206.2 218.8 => 2.66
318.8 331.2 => 2.97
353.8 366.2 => 2.89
